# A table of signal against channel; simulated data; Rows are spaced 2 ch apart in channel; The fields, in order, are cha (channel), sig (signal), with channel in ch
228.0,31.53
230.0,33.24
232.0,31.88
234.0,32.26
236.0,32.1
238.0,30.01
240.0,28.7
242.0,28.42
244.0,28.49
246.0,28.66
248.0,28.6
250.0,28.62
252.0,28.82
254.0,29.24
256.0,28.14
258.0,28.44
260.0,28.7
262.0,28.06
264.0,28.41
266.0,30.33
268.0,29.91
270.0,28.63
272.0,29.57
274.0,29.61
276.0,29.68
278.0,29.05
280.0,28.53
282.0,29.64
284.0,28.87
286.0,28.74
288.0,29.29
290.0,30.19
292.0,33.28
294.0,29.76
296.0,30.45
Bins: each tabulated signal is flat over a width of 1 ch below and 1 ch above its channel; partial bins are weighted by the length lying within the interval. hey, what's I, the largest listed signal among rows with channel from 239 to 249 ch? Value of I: 28.7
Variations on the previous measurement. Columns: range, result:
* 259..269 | 30.33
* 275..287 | 29.68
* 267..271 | 29.91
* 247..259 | 29.24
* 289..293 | 33.28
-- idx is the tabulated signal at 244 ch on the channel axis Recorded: 28.49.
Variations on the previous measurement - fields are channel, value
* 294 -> 29.76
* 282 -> 29.64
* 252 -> 28.82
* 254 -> 29.24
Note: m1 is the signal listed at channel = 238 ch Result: 30.01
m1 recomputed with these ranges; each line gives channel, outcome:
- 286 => 28.74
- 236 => 32.1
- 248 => 28.6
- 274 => 29.61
